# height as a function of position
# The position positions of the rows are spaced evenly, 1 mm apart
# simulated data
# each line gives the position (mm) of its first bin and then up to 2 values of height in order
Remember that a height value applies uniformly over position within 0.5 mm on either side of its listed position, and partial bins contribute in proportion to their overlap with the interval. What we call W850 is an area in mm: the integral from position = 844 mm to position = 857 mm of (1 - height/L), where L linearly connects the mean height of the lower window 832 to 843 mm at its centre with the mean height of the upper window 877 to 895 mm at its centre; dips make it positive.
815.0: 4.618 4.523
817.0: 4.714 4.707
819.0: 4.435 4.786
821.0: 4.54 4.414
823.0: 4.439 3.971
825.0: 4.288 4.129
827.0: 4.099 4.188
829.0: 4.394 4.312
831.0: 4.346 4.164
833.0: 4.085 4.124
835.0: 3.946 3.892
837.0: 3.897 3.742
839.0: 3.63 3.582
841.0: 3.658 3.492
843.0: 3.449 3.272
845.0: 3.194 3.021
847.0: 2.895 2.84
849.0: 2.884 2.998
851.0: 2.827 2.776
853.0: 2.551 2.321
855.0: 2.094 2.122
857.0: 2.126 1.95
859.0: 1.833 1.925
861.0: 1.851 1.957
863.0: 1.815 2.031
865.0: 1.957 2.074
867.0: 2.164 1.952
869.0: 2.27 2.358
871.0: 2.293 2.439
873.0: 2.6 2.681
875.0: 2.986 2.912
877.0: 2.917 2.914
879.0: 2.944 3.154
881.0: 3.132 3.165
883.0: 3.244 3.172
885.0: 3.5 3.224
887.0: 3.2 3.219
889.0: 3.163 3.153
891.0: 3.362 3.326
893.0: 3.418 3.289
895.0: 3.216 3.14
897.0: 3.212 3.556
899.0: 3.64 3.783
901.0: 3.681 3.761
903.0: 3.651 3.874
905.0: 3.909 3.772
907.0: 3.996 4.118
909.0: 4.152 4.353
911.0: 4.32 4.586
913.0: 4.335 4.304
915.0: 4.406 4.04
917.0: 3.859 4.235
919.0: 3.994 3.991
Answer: 3.3 mm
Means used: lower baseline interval 3.8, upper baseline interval 3.2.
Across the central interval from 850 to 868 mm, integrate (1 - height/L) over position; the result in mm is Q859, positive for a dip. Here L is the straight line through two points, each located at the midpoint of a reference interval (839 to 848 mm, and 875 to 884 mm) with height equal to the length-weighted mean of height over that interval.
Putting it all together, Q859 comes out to 5.9 mm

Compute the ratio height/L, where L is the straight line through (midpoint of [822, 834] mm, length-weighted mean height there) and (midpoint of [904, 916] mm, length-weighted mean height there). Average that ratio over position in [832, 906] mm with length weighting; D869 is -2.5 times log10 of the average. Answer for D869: 0.36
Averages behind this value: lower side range 4.22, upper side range 4.18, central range 3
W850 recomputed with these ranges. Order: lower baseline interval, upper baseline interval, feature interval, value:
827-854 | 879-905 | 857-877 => 7.1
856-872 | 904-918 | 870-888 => -1.5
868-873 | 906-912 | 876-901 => -0.6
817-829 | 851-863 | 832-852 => -2.0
